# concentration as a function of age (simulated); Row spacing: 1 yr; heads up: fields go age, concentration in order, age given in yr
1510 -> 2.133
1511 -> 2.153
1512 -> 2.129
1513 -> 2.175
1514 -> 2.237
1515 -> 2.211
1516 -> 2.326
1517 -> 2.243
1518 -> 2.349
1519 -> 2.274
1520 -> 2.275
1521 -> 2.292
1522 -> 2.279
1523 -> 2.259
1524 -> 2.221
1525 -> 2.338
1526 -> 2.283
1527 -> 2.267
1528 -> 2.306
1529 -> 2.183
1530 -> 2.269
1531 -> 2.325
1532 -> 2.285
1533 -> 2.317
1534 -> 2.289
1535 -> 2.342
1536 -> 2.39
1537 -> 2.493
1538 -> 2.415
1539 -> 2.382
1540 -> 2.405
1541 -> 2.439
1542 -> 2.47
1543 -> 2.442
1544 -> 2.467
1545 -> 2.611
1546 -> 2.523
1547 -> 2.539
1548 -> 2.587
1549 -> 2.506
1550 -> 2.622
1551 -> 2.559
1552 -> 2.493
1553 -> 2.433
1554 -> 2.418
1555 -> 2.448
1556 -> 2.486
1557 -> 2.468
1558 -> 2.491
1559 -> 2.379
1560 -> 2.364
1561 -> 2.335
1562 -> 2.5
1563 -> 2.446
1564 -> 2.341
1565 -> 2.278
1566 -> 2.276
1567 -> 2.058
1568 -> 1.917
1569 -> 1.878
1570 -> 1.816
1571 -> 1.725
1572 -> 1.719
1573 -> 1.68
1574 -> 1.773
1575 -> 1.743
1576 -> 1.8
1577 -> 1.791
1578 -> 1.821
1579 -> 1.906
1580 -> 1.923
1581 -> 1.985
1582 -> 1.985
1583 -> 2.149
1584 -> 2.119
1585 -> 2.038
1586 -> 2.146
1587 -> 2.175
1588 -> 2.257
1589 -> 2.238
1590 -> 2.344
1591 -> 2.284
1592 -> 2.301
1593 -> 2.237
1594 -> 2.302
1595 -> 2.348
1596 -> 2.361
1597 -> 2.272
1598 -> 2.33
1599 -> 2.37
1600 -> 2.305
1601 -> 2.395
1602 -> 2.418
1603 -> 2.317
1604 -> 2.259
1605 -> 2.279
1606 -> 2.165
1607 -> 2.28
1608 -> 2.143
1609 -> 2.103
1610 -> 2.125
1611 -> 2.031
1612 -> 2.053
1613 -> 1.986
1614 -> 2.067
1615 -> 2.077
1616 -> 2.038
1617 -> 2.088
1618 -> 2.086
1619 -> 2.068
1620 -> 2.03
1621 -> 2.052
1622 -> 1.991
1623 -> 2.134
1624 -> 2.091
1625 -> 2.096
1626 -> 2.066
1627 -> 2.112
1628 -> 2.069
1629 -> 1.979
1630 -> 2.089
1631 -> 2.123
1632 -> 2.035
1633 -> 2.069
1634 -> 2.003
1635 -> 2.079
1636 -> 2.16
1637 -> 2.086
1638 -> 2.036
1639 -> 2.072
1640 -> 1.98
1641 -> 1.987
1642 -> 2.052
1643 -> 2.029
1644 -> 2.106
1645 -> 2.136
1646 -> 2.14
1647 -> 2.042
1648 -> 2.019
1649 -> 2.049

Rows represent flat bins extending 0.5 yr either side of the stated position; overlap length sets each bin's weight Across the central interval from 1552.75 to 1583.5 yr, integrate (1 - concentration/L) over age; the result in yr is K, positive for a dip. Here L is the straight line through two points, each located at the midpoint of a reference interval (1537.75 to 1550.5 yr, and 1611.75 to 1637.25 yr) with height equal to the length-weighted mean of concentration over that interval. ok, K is 3.4 yr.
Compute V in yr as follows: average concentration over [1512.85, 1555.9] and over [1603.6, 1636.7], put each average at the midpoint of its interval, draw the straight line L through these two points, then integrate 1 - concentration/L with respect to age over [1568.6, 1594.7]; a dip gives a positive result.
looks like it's 2.4 yr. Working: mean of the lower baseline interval 2.37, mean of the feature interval 2.01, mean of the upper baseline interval 2.09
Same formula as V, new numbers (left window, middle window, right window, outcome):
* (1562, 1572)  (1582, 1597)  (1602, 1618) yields -0.8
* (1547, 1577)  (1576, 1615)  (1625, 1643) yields -0.4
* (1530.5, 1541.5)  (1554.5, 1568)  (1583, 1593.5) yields -0.4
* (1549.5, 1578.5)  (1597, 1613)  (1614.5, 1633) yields -1.0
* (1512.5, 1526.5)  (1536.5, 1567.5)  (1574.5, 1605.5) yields -3.1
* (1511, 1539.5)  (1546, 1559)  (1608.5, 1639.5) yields -1.6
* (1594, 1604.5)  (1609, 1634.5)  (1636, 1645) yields 1.4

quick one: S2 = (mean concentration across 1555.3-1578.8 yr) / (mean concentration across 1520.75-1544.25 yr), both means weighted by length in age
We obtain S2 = 0.9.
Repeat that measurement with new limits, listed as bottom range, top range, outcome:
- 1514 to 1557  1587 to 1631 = 0.91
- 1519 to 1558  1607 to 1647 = 0.86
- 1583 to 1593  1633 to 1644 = 0.93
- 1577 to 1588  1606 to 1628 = 1.03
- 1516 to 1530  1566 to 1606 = 0.92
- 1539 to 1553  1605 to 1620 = 0.84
